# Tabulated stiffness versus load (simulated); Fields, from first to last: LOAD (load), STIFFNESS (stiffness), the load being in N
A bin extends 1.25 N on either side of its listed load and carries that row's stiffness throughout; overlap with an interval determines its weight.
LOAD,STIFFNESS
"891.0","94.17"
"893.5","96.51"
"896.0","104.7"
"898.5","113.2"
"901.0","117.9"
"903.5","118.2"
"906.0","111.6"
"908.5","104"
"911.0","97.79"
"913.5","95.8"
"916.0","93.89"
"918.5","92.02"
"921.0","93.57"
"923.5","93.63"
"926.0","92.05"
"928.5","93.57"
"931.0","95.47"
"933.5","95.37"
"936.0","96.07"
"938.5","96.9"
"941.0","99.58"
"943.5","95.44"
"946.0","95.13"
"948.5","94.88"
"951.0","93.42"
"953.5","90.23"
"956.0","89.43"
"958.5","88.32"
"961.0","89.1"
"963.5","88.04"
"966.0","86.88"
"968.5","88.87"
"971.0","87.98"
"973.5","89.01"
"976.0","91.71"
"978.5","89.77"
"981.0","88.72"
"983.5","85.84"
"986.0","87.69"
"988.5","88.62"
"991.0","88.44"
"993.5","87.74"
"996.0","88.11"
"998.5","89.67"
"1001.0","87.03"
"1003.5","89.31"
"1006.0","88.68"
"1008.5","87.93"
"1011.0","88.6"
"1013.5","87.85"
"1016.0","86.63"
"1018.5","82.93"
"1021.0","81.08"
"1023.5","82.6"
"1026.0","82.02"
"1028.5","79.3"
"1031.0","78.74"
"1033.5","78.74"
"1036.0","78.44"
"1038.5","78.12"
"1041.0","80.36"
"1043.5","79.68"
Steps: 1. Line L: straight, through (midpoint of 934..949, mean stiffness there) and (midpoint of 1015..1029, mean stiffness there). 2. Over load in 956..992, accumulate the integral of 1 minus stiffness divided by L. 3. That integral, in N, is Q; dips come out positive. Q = 0.9 N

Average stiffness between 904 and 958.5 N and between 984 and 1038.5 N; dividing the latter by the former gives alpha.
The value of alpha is 0.9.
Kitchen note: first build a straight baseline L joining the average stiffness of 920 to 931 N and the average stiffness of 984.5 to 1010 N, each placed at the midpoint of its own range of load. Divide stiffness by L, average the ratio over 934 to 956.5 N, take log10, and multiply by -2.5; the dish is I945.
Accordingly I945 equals -0.03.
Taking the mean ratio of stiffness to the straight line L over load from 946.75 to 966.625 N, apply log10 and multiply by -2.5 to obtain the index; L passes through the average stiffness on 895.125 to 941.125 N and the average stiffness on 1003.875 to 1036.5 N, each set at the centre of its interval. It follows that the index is 0.04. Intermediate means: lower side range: 100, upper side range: 83.6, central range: 90.3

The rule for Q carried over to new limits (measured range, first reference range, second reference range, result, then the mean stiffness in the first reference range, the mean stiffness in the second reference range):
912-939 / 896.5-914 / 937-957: 1.95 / 109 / 94.5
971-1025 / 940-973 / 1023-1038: -1.75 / 91.2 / 79.7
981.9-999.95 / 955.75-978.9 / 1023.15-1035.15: -0.54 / 88.9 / 80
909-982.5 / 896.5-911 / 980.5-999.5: 5.29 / 111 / 88.1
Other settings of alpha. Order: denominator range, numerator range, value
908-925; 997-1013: 0.93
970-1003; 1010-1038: 0.93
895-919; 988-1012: 0.84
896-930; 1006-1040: 0.82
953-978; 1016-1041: 0.91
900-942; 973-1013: 0.89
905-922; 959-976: 0.90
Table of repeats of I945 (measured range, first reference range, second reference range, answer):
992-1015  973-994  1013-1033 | -0.036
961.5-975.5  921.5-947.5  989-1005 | 0.038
